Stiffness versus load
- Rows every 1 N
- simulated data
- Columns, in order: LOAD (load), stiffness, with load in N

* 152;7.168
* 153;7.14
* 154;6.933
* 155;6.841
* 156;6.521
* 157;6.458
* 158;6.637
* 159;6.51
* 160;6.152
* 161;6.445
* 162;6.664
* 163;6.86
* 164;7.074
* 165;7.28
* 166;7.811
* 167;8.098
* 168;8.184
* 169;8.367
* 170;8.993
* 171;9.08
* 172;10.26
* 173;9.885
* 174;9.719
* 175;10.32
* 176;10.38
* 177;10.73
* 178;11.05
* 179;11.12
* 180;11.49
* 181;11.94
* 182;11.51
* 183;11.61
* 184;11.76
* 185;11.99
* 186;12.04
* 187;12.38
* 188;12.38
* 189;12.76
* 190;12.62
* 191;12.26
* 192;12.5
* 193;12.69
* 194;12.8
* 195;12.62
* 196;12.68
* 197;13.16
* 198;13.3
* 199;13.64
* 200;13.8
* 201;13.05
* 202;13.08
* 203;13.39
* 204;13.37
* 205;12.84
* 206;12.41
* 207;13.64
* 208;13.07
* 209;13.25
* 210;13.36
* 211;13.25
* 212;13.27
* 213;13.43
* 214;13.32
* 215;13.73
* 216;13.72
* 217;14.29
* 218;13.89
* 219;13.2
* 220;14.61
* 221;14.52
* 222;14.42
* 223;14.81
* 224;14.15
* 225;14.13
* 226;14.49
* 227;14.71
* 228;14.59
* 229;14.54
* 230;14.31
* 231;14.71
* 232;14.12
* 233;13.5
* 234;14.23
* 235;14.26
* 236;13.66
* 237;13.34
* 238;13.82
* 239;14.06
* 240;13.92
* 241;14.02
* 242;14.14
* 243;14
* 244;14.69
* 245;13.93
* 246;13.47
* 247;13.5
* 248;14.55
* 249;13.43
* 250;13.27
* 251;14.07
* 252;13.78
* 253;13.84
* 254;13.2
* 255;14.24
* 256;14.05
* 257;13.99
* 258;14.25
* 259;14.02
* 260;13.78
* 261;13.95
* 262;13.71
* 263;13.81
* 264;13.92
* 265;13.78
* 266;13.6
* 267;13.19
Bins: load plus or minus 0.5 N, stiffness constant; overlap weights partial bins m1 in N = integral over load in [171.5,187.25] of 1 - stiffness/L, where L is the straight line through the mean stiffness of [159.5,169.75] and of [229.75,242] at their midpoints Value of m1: -4.3 N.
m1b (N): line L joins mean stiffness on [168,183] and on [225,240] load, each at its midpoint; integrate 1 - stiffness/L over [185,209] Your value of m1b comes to -2.29 N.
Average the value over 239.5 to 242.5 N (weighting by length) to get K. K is 14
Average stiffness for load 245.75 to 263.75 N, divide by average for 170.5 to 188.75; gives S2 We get 1.2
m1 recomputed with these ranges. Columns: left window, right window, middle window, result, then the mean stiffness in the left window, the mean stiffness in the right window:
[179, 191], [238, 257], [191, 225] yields -1.9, 12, 13.9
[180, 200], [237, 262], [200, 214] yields -0.4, 12.5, 13.9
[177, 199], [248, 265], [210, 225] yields -1.1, 12.2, 13.9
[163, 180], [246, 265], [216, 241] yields -3.7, 9.27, 13.8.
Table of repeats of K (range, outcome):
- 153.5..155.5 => 6.89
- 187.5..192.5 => 12.5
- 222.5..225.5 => 14.4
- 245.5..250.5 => 13.6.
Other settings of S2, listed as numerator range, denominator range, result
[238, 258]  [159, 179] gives 1.62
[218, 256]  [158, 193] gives 1.41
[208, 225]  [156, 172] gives 1.86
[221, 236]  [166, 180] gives 1.48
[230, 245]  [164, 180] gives 1.49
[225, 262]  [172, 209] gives 1.15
